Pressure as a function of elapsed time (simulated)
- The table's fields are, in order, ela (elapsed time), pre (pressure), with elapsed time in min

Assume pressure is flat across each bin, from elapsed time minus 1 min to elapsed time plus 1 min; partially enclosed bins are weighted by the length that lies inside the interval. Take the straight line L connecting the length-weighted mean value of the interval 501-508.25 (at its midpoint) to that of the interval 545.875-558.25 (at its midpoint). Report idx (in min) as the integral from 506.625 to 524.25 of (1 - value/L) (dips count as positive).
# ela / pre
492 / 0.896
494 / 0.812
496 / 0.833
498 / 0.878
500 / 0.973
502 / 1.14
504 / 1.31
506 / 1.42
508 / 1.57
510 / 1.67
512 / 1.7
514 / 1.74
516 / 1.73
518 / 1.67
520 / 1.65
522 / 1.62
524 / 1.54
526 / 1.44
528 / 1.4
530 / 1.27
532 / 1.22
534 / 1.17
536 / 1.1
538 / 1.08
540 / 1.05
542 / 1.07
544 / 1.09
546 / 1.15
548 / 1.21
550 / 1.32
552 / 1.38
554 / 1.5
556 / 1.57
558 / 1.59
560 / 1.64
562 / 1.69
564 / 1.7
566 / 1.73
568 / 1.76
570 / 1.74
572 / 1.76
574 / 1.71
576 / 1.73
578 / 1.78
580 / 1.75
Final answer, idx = -4.0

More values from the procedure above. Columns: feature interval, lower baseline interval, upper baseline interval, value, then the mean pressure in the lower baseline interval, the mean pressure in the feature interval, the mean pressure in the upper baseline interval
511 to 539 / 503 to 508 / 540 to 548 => -4.2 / 1.41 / 1.45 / 1.11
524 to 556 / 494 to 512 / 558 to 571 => 5.5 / 1.23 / 1.25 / 1.7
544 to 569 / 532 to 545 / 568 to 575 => -0.8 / 1.1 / 1.5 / 1.74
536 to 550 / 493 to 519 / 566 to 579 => 4.0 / 1.34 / 1.12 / 1.75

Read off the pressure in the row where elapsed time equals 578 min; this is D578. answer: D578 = 1.78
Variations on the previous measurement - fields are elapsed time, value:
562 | 1.69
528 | 1.4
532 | 1.22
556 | 1.57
